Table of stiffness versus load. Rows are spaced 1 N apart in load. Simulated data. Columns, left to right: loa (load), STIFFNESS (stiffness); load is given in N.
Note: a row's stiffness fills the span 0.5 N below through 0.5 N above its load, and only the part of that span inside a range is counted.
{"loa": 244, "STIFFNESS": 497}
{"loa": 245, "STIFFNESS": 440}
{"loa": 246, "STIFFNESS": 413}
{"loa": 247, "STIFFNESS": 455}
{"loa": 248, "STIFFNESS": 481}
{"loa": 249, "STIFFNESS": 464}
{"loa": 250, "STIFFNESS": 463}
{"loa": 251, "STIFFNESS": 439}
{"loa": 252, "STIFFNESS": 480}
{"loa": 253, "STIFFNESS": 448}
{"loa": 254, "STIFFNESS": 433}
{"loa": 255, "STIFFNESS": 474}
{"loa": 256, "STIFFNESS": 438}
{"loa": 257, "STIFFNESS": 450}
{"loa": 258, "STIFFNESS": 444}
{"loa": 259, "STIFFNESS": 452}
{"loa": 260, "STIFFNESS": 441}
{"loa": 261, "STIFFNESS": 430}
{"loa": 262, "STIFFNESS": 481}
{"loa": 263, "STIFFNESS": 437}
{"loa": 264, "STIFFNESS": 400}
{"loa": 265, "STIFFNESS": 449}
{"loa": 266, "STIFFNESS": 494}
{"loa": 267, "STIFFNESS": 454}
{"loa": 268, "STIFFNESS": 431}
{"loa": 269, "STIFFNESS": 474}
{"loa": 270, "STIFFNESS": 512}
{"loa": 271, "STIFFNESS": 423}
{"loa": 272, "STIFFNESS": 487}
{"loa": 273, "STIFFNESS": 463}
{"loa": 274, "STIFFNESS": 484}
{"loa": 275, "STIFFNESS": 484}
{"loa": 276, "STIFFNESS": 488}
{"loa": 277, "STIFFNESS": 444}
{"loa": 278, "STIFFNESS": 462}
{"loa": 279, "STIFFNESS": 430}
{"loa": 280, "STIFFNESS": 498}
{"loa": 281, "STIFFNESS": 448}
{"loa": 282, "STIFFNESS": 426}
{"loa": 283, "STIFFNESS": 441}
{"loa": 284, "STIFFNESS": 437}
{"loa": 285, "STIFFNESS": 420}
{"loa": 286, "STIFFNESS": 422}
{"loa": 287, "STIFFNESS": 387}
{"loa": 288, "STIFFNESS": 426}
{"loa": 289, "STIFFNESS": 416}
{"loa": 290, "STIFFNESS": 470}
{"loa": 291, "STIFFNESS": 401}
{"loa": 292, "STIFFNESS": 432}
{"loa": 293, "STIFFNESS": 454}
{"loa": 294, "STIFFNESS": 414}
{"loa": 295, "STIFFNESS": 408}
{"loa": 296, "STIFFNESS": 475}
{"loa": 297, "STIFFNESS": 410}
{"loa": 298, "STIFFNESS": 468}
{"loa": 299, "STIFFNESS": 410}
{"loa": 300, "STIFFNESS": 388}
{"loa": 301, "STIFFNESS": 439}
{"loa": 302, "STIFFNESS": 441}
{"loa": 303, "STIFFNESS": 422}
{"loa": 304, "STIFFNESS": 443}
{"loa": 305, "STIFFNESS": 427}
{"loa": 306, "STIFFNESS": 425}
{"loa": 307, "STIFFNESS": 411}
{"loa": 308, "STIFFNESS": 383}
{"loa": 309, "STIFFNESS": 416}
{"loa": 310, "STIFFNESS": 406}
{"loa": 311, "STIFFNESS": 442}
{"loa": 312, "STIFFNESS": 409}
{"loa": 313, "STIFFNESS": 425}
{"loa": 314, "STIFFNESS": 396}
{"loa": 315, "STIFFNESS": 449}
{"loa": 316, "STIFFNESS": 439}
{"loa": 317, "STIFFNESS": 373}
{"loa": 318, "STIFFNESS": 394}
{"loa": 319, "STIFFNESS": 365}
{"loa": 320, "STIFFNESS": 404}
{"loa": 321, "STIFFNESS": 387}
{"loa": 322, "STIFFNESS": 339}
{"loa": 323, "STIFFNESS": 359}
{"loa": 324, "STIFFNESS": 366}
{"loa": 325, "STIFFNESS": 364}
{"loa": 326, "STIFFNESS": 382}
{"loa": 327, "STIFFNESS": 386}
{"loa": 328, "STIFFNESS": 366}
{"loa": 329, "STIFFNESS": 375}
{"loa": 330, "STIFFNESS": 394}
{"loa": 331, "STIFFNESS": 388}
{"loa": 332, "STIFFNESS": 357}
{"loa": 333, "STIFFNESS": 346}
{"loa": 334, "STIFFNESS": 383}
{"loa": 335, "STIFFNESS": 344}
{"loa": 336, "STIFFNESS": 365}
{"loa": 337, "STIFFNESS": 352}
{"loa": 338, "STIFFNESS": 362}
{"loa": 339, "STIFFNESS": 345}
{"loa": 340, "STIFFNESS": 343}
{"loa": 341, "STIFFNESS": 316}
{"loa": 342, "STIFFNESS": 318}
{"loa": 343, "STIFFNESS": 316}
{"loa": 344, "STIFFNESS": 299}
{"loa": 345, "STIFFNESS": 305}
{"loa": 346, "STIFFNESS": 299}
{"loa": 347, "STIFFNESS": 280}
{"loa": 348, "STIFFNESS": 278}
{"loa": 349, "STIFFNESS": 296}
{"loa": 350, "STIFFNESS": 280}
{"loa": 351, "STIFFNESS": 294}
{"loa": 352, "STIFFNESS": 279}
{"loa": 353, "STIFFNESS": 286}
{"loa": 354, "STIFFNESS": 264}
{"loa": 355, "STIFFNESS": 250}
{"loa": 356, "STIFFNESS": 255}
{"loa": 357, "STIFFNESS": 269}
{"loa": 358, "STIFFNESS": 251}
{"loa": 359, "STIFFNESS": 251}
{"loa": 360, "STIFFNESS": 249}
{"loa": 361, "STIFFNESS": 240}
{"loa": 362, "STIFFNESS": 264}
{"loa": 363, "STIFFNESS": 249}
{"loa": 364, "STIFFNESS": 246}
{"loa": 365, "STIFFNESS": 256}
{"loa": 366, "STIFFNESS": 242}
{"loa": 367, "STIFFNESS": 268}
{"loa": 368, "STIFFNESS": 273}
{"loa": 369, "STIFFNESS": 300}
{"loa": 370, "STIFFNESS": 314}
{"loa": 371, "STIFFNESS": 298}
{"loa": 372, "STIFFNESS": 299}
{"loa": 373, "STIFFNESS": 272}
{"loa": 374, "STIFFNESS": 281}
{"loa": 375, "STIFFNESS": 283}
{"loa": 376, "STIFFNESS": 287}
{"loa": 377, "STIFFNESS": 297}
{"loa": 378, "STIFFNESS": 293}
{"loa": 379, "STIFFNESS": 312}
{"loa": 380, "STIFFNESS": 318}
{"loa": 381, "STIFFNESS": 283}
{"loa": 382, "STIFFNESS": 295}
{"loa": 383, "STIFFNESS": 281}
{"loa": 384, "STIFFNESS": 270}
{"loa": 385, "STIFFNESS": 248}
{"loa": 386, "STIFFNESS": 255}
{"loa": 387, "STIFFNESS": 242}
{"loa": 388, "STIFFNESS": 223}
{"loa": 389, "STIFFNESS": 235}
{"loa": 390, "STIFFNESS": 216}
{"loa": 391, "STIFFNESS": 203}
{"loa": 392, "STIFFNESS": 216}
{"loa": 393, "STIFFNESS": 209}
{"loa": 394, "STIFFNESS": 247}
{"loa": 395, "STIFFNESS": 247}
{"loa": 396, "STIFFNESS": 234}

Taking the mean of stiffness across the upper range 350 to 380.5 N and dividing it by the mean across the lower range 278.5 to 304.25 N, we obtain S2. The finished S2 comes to 0.64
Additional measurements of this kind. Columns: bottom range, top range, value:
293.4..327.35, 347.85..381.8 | 0.68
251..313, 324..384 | 0.69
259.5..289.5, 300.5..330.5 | 0.89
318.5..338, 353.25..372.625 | 0.72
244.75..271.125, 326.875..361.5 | 0.69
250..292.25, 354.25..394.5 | 0.59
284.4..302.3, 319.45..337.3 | 0.87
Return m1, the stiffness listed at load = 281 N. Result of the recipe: 448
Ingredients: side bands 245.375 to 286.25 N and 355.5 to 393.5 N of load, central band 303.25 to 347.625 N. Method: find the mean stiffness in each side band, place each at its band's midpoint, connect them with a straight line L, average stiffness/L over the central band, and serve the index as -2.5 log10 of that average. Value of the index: -0.07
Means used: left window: 454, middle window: 374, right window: 264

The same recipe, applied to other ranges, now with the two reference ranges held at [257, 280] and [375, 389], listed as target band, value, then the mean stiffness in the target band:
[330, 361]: 0.10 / 308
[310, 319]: -0.08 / 412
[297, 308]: -0.06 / 425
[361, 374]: 0.10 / 272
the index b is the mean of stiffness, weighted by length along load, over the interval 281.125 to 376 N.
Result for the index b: 356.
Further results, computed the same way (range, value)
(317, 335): 373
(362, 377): 277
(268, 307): 442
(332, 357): 311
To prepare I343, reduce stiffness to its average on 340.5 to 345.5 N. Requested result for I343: 311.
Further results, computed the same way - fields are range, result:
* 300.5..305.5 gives 434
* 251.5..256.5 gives 455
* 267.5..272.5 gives 465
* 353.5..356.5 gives 256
